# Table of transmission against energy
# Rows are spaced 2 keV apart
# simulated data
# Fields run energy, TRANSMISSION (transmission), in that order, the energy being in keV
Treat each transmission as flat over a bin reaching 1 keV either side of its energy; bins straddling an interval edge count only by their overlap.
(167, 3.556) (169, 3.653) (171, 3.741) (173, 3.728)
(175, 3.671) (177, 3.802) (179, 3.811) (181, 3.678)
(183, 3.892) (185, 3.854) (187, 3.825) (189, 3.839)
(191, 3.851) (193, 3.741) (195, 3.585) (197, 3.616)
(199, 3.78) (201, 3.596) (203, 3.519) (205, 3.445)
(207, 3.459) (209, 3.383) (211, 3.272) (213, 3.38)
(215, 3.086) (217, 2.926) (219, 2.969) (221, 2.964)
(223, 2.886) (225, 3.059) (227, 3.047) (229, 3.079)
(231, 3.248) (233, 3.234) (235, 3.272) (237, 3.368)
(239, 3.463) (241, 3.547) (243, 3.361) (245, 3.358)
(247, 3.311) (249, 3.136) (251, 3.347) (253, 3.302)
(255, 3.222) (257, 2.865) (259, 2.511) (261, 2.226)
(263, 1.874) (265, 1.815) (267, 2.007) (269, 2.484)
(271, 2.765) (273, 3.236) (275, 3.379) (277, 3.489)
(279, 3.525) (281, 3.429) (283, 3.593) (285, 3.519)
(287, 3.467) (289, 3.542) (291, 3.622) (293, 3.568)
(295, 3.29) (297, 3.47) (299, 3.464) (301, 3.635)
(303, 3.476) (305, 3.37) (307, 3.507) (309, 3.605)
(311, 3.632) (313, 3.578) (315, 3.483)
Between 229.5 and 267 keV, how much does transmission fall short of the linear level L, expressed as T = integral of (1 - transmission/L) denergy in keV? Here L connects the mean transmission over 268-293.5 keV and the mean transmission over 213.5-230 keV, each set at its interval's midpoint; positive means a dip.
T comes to 1.86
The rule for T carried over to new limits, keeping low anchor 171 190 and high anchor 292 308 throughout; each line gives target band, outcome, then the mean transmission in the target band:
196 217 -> 1.6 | 3.43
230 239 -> 0.8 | 3.3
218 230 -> 2.2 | 3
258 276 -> 5.5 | 2.48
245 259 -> 1.7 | 3.16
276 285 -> 0.0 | 3.51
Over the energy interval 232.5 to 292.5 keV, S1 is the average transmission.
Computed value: 3.11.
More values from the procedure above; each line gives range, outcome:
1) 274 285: 3.49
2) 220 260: 3.18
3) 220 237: 3.11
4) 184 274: 3.18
